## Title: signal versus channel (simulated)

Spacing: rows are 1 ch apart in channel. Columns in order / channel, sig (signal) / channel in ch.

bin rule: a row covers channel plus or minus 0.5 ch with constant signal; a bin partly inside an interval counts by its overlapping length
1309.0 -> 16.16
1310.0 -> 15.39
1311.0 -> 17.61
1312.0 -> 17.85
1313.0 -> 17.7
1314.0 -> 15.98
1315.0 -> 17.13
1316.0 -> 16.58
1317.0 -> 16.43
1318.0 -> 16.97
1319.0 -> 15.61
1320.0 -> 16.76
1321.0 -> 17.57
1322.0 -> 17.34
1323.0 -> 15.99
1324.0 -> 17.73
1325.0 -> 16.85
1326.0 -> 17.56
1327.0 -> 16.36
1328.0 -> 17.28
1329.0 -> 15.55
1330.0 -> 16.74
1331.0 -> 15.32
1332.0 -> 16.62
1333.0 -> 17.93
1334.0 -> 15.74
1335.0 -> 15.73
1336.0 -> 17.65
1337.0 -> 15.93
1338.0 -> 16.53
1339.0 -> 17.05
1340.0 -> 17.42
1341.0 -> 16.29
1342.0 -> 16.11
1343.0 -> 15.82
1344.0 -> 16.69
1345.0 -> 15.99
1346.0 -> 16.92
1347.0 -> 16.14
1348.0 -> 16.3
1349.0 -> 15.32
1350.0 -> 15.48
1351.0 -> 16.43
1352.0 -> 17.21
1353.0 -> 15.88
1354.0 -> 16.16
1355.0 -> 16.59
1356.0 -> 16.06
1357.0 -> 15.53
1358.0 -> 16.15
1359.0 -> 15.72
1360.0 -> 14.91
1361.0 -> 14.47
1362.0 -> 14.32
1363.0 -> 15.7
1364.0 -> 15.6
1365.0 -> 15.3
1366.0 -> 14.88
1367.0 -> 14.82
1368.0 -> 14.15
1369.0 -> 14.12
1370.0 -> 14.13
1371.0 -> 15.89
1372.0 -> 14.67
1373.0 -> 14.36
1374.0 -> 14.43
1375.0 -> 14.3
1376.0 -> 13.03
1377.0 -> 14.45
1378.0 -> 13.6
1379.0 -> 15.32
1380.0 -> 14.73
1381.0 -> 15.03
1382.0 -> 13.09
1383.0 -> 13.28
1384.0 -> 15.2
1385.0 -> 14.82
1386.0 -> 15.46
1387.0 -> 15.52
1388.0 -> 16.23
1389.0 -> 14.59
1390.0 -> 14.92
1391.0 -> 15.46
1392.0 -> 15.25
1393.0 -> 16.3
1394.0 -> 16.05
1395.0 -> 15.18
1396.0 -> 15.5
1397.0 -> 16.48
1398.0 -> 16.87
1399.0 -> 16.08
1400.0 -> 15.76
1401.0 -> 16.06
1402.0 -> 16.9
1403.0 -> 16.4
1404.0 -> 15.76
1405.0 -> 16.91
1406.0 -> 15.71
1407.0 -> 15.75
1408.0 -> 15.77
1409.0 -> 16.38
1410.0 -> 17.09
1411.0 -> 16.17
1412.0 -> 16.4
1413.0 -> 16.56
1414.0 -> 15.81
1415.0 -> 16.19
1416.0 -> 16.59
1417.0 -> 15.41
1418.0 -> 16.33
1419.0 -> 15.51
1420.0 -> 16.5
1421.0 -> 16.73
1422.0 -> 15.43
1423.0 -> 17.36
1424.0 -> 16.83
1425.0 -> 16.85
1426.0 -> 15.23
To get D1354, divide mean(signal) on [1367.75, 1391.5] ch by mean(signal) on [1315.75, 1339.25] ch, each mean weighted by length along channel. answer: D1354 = 0.88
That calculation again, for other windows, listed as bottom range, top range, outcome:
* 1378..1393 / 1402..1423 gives 1.09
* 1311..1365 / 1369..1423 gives 0.95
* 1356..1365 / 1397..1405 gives 1.06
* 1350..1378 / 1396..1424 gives 1.07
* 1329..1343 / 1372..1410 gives 0.93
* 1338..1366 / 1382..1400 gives 0.97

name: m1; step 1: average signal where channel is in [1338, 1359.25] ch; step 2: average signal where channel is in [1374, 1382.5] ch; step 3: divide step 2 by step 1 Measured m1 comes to 0.9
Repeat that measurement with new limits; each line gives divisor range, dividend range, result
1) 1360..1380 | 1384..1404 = 1.08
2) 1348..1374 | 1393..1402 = 1.05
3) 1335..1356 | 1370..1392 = 0.90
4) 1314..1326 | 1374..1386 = 0.85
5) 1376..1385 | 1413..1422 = 1.13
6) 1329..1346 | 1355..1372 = 0.92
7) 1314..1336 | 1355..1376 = 0.90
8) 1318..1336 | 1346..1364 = 0.95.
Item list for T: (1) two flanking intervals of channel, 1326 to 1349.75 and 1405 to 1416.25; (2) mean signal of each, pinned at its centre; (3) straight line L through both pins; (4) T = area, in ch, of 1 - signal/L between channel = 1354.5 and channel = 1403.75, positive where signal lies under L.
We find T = 3.4 ch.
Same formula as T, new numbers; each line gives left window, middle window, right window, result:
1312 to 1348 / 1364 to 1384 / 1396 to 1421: 2.4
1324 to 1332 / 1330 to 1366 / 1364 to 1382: -0.9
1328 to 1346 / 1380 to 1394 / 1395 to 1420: 1.0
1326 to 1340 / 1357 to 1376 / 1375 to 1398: 0.9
